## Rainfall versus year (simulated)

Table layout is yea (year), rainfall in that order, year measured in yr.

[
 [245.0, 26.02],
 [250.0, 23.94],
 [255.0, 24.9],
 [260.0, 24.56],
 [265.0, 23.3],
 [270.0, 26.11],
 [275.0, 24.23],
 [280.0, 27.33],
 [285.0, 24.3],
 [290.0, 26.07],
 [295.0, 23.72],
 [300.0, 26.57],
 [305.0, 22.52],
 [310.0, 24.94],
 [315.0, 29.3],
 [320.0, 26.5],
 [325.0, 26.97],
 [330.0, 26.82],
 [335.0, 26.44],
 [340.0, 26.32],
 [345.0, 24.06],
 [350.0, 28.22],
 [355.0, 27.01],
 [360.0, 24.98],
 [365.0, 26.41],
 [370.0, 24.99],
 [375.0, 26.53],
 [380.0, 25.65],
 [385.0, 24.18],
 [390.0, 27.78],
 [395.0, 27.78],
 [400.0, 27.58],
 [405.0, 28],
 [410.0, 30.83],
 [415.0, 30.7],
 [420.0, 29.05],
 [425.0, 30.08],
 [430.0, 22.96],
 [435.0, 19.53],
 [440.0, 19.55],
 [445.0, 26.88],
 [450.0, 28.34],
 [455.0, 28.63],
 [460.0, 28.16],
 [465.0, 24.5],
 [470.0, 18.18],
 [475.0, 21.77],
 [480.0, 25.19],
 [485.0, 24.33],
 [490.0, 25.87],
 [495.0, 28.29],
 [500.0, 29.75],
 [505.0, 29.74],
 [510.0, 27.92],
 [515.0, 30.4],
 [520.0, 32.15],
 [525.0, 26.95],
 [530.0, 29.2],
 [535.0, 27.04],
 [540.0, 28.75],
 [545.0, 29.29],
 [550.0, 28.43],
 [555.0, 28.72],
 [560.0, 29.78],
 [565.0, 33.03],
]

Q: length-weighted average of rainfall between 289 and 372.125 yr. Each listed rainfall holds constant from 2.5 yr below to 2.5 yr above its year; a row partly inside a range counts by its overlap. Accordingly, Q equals 26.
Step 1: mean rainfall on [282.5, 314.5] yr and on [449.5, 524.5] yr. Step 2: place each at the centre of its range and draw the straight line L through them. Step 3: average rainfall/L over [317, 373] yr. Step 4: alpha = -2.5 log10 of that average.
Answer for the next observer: -0.035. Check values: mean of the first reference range 25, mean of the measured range 26.3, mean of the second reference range 26.8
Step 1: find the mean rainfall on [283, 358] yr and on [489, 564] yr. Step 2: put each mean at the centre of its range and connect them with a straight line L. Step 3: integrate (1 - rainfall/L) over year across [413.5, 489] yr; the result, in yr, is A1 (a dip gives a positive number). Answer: 7.4 yr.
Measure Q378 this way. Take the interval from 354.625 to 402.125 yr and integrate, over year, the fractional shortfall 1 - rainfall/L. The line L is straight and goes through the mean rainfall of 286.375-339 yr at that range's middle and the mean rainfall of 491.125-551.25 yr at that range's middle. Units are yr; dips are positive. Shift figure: 1.2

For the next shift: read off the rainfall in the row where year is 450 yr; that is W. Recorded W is 28.34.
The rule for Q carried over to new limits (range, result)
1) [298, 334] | 26.2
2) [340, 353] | 26.2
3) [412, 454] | 26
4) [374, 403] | 26.6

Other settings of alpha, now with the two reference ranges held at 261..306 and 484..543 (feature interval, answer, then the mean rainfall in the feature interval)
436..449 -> 0.17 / 23.4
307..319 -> -0.06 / 26.9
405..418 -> -0.12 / 30.2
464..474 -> 0.31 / 20.9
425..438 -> 0.19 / 22.9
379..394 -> 0.02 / 26.1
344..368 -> -0.01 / 26.2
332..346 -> 0.00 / 25.8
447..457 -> -0.03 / 28.4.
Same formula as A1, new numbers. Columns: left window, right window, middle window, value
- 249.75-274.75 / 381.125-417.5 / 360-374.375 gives 0.81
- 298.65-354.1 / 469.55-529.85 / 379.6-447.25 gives 0.46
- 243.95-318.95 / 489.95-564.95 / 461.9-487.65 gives 4.83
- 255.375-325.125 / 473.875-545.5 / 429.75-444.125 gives 3.20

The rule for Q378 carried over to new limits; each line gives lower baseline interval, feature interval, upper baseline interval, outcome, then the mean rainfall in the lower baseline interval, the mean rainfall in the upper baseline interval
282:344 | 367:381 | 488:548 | 0.5 yr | 25.8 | 28.8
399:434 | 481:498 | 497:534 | 1.7 yr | 28.1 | 29.3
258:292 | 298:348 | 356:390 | -1.3 yr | 25.1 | 25.7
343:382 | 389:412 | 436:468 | -2.3 yr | 26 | 25.6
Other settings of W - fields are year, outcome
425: 30.08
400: 27.58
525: 26.95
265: 23.3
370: 24.99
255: 24.9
